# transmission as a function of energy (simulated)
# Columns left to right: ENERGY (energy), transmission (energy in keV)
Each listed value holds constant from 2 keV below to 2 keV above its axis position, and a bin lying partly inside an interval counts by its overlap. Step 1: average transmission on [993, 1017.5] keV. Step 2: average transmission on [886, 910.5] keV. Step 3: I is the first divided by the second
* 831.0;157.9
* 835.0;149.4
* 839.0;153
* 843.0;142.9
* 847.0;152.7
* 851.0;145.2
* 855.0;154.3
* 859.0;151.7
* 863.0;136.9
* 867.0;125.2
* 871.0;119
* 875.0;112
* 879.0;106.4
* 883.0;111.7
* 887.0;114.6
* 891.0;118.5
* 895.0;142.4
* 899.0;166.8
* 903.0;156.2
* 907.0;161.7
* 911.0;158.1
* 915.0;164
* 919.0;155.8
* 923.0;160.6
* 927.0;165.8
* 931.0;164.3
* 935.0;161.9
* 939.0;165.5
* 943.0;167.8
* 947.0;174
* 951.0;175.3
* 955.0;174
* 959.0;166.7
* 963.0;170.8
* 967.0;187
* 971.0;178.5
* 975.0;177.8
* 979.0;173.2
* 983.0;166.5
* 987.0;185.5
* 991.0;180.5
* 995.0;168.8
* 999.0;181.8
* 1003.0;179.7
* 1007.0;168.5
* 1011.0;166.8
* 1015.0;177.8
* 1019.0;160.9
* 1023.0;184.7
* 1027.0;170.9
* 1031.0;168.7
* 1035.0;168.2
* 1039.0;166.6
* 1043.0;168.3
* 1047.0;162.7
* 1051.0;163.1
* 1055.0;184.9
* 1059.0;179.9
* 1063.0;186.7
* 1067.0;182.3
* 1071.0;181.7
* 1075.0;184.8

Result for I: 1.19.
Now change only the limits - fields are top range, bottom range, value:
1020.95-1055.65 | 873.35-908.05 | 1.29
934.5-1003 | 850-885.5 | 1.36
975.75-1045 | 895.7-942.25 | 1.07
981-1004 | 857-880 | 1.40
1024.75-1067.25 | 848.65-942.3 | 1.19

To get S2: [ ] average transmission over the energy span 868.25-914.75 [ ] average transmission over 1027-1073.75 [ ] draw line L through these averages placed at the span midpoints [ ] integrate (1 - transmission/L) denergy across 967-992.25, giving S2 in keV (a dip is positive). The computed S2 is -3.5 keV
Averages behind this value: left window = 134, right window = 174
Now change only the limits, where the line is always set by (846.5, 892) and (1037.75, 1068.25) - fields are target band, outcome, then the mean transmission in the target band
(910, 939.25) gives -4.0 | 162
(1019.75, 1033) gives -0.5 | 173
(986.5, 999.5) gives -1.5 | 178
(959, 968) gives -1.4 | 175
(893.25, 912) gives -2.8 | 157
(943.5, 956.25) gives -2.2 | 174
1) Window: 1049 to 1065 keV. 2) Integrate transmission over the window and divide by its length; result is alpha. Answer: 179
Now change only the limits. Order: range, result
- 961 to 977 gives 179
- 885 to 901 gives 136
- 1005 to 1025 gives 172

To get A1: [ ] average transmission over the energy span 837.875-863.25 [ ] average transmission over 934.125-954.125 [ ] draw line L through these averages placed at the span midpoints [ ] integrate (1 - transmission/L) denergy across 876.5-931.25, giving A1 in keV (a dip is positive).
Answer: 5.3 keV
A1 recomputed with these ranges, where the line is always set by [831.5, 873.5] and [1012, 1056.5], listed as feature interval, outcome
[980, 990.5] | -0.86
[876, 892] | 3.84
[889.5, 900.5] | 0.52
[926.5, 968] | -3.34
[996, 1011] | -0.82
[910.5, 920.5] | -0.46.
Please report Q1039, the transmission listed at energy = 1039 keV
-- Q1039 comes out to 166.6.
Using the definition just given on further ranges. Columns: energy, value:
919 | 155.8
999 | 181.8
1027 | 170.9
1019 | 160.9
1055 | 184.9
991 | 180.5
